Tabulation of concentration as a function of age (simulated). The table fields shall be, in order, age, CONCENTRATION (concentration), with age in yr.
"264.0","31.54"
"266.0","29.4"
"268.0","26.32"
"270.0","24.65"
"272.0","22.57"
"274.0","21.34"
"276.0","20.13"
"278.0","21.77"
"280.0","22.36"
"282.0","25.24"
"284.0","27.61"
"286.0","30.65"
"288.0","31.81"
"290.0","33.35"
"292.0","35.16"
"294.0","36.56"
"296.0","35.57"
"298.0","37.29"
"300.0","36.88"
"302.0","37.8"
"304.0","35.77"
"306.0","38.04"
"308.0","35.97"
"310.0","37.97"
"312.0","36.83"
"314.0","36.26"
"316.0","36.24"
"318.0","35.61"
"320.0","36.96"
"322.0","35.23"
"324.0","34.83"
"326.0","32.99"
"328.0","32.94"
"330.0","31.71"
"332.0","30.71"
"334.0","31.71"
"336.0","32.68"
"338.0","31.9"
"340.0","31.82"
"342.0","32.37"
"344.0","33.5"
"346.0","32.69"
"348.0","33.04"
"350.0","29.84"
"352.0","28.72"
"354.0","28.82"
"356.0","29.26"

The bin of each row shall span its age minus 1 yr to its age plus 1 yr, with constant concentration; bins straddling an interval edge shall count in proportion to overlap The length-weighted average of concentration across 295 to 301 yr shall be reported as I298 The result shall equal 36.6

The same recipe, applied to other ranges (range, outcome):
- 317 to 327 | 35.1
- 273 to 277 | 20.7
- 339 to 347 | 32.6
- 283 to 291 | 30.9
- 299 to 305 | 36.8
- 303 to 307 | 36.9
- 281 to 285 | 26.4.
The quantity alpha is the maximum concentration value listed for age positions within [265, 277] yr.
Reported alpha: 29.4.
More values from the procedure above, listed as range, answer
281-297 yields 36.56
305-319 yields 38.04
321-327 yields 35.23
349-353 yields 29.84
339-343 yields 32.37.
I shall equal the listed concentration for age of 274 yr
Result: 21.34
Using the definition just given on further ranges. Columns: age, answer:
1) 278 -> 21.77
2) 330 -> 31.71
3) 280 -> 22.36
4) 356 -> 29.26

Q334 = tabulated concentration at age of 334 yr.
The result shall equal 31.71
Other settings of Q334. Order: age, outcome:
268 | 26.32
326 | 32.99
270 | 24.65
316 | 36.24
